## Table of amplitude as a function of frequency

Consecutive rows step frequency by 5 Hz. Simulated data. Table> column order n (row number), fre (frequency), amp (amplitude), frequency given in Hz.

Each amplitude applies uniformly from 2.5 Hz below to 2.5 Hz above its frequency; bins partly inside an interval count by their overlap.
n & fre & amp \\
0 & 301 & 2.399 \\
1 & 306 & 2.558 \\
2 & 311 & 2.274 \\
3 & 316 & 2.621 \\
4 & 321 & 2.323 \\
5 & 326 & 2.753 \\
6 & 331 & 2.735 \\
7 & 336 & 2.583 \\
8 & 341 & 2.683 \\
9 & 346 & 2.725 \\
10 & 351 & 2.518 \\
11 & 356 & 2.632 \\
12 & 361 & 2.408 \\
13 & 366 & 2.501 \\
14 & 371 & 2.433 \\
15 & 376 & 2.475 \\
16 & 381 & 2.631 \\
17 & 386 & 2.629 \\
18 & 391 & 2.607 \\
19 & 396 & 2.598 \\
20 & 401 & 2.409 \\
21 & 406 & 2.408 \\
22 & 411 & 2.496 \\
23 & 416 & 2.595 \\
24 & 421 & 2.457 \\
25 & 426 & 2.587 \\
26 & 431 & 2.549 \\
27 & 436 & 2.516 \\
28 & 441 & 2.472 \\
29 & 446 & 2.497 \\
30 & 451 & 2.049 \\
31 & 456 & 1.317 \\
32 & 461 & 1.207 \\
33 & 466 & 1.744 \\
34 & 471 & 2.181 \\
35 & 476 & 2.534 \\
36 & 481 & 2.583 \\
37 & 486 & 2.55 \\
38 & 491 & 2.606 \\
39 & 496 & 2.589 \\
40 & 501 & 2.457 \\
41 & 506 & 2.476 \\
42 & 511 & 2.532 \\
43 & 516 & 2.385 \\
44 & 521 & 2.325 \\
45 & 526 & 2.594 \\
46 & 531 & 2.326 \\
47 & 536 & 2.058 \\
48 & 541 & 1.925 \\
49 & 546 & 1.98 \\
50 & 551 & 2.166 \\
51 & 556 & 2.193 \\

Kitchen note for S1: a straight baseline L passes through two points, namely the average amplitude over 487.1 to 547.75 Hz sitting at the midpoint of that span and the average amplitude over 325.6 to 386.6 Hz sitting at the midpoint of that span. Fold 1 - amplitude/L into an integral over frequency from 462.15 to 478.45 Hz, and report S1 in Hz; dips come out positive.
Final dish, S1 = 2.38 Hz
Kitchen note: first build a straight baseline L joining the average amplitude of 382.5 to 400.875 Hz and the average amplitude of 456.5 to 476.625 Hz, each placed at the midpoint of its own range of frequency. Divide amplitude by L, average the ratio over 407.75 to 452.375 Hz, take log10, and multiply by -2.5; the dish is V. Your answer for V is -0.14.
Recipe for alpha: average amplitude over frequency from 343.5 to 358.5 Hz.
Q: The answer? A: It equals 2.62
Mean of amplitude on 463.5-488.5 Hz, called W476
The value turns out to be 2.32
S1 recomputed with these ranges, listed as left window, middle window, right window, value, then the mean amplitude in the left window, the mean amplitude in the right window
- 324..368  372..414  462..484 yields -1.2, 2.62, 2.2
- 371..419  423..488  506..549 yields 5.5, 2.53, 2.28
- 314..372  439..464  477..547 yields 5.8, 2.58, 2.4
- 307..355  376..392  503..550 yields -0.6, 2.58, 2.29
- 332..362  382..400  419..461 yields -1.2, 2.61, 2.24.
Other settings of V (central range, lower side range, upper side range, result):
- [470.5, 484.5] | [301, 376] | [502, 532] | 0.00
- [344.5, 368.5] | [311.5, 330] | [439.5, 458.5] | -0.06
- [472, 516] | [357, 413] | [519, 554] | -0.11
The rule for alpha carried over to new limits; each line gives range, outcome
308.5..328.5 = 2.49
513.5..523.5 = 2.35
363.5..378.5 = 2.47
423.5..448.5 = 2.52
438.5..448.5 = 2.48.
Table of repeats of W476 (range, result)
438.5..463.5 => 1.91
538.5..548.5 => 1.95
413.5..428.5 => 2.55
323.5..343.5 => 2.69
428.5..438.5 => 2.53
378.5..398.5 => 2.62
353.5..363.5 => 2.52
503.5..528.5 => 2.46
